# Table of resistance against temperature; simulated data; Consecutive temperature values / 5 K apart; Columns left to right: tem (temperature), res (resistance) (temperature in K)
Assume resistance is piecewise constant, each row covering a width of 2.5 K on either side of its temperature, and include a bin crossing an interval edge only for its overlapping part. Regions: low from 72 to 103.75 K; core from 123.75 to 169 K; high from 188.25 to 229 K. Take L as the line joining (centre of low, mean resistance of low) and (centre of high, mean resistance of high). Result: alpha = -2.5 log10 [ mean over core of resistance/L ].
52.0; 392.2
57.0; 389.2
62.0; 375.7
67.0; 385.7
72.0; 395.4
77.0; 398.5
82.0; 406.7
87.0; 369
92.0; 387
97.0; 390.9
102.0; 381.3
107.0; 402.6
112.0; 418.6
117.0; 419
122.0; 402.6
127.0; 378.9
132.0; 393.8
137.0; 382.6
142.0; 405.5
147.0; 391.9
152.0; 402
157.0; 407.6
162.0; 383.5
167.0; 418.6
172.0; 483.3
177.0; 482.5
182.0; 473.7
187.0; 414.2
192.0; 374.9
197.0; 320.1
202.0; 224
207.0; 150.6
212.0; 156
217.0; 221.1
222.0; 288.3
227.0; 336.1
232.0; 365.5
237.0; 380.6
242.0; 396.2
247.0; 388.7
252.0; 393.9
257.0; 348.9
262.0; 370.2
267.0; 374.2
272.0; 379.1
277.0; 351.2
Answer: -0.21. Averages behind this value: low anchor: 390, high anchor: 263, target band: 396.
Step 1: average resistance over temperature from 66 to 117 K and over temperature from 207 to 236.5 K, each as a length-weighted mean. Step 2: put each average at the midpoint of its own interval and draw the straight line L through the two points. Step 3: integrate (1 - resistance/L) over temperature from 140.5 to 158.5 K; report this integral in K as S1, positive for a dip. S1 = -3.3 K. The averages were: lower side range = 395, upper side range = 270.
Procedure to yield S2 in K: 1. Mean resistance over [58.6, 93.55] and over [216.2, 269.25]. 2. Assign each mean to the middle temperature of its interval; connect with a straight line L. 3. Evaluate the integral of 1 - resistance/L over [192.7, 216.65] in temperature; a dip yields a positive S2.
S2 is 9.1 K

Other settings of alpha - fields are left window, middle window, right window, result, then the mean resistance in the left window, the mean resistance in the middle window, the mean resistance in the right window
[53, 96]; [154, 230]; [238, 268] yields 0.12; 389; 343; 379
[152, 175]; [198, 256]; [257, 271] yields 0.27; 422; 302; 369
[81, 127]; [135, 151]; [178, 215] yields -0.10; 396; 394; 308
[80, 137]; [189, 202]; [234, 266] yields 0.18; 395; 326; 379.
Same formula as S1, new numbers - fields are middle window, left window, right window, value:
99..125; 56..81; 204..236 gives -3.8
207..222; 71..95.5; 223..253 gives 7.0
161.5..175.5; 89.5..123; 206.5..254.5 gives -3.2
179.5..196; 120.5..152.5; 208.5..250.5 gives -2.9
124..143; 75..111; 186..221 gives -2.5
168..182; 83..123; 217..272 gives -3.6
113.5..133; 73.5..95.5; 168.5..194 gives 0.6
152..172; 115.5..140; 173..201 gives -0.6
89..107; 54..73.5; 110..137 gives 0.3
